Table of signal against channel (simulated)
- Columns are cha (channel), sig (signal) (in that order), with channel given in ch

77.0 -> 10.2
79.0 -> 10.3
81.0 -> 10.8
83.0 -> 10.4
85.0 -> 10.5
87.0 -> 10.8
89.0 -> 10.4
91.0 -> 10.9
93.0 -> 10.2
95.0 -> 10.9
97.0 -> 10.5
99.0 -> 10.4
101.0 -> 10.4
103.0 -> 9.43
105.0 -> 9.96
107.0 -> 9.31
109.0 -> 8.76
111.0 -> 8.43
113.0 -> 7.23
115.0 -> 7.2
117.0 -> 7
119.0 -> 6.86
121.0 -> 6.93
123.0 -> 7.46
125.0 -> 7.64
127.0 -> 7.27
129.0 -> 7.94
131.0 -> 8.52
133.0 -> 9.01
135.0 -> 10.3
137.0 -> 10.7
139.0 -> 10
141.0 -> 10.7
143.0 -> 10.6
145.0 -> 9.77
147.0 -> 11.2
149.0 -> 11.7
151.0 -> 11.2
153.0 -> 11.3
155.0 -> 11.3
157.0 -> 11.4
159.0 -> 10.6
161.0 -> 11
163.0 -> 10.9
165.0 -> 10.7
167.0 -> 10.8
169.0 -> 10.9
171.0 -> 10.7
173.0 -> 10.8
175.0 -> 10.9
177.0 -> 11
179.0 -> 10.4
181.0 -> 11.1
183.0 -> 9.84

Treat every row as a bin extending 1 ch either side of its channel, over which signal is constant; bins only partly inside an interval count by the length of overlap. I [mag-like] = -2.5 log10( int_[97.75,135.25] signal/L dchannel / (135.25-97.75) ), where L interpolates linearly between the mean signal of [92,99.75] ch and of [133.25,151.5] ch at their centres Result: 0.25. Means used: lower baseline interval 10.5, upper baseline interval 10.6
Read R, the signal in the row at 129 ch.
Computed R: 7.94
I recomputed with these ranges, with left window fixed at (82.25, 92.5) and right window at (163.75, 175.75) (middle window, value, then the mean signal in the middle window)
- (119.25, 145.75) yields 0.20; 8.92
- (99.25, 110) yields 0.11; 9.63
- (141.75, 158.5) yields -0.03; 11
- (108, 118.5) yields 0.35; 7.68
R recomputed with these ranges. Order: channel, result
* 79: 10.3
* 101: 10.4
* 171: 10.7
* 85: 10.5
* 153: 11.3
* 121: 6.93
